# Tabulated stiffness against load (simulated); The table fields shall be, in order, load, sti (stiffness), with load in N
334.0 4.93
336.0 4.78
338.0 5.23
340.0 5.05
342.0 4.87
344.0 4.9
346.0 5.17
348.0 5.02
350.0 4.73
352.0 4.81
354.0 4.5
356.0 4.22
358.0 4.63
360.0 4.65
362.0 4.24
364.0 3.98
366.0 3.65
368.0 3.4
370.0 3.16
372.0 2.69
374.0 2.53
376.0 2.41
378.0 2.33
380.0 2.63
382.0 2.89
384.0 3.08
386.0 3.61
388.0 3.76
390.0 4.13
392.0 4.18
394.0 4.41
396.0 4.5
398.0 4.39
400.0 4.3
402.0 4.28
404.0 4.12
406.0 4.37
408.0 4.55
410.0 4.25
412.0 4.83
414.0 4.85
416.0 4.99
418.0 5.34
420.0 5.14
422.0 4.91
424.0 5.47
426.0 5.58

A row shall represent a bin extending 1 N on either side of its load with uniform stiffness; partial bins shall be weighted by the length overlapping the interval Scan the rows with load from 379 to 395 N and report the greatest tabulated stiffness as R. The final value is 4.41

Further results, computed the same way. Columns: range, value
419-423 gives 5.14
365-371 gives 3.65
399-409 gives 4.55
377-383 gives 2.89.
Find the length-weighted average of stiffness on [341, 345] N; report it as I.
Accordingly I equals 4.88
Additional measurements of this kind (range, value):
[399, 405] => 4.23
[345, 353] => 4.93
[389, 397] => 4.3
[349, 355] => 4.68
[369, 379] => 2.62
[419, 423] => 5.03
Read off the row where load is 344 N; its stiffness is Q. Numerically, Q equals 4.9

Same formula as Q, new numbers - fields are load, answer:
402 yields 4.28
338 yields 5.23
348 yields 5.02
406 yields 4.37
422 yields 4.91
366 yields 3.65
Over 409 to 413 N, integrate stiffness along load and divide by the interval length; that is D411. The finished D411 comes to 4.54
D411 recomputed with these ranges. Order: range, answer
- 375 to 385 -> 2.67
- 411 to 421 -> 5.03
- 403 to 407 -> 4.25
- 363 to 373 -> 3.38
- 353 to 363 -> 4.45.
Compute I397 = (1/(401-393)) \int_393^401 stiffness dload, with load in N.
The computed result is 4.4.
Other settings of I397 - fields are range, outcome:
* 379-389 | 3.19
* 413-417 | 4.92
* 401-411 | 4.31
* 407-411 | 4.4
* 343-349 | 5.03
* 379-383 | 2.76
